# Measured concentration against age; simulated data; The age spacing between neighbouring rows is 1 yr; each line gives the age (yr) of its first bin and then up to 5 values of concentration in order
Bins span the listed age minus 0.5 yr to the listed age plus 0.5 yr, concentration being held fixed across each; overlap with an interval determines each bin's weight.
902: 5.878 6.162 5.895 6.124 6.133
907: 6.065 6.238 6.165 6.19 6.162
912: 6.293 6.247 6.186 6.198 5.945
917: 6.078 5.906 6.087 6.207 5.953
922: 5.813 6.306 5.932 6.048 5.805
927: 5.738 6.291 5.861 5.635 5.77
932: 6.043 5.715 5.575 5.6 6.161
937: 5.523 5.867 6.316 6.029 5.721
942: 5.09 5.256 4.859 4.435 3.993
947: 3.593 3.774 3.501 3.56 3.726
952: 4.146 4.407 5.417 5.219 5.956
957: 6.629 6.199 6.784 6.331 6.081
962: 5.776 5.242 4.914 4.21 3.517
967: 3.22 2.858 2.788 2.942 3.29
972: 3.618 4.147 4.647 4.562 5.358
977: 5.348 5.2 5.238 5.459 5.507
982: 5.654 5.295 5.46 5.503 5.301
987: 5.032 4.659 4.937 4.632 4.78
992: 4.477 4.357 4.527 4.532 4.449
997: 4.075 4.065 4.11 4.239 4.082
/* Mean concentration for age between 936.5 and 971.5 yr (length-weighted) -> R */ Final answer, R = 4.78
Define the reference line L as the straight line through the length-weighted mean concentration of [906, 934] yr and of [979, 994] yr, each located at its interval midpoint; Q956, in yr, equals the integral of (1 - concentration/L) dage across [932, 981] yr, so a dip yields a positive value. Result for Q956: 5.5 yr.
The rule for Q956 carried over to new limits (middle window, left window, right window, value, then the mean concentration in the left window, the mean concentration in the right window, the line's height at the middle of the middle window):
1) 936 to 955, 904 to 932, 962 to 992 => 2.1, 6.05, 4.61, 5.38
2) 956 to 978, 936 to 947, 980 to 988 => 2.4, 5.27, 5.35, 5.32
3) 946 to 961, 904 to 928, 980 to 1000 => 1.3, 6.08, 4.81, 5.44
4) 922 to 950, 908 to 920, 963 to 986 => 0.9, 6.14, 4.52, 5.55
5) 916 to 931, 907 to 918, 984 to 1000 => -0.1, 6.15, 4.64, 5.94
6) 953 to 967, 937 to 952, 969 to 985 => -2.1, 4.7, 4.74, 4.72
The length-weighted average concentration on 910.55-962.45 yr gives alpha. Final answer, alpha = 5.57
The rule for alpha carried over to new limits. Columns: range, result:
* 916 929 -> 6.01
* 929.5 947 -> 5.45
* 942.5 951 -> 4.1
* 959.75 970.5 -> 4.31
